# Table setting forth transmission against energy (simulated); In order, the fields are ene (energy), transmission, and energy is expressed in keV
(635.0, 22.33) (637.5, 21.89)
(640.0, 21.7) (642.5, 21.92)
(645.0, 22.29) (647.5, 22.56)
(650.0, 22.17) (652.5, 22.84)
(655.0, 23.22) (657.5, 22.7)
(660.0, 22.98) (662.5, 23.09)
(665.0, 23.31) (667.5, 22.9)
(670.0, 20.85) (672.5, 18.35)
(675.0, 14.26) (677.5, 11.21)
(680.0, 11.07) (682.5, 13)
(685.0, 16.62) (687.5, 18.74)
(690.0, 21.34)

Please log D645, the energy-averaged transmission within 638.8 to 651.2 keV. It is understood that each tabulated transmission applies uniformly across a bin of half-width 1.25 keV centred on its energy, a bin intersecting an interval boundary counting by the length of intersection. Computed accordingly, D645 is 22.1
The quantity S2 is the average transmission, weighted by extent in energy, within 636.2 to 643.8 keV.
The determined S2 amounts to 21.8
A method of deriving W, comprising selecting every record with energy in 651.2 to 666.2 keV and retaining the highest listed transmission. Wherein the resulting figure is 23.31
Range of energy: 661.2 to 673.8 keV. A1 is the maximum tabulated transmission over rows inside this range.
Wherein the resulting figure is 23.31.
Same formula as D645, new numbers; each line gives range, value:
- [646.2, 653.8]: 22.5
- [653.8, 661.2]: 23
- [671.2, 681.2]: 13.8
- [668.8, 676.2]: 17.8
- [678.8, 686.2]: 13.6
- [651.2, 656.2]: 23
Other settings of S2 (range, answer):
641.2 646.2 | 22.1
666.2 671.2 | 21.9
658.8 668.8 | 23.1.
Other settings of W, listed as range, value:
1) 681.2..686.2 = 16.62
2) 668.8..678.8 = 20.85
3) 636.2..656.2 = 23.22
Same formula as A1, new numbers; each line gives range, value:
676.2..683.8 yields 13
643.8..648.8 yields 22.56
